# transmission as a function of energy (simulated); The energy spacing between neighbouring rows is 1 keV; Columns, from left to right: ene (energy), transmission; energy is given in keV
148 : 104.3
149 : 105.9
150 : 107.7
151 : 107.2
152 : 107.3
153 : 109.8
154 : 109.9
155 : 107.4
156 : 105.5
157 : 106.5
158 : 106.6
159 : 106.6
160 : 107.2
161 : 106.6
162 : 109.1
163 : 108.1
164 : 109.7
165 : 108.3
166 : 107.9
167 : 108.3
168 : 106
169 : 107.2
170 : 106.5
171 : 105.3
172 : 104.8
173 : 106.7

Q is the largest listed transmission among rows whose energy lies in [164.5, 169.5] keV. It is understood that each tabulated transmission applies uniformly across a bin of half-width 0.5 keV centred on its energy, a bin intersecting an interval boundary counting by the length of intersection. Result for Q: 108.3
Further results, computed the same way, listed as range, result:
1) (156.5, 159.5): 106.6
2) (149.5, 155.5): 109.9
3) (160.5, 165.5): 109.7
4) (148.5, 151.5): 107.7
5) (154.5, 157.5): 107.4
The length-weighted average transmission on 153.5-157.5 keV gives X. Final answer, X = 107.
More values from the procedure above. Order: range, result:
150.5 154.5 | 109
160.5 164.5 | 108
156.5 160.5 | 107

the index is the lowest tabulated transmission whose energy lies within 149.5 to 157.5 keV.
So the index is 105.5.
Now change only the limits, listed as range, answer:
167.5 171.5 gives 105.3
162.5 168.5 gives 106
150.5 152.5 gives 107.2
